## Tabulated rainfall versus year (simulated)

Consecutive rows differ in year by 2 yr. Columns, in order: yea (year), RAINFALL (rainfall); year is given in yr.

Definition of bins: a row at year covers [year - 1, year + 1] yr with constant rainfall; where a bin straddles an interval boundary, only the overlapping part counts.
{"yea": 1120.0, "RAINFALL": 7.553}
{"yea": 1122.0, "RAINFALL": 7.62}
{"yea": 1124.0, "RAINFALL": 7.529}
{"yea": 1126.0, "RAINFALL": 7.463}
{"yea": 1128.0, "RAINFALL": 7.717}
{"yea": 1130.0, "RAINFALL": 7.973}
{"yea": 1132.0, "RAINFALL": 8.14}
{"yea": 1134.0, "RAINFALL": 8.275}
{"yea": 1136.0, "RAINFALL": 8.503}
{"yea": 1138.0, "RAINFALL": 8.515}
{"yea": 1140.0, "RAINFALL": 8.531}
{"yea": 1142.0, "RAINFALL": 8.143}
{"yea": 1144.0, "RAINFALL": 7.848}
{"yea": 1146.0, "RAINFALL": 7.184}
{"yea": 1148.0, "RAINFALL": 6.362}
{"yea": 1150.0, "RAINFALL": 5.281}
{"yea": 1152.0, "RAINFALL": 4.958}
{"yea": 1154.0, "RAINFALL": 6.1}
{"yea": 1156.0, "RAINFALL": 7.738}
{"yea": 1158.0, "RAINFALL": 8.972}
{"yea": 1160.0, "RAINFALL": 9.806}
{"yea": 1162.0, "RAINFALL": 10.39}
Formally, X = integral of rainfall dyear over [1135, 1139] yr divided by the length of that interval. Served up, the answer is 8.51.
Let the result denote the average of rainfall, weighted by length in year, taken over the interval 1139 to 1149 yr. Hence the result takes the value 7.61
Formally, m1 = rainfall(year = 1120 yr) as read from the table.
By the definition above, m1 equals 7.553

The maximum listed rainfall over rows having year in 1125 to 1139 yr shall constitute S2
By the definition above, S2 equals 8.515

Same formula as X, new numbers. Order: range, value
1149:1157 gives 6.02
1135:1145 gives 8.31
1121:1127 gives 7.54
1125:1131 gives 7.72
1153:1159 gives 7.6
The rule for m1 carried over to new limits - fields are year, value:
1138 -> 8.515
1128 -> 7.717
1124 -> 7.529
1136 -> 8.503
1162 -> 10.39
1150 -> 5.281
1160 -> 9.806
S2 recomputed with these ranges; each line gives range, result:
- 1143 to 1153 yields 7.848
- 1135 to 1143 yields 8.531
